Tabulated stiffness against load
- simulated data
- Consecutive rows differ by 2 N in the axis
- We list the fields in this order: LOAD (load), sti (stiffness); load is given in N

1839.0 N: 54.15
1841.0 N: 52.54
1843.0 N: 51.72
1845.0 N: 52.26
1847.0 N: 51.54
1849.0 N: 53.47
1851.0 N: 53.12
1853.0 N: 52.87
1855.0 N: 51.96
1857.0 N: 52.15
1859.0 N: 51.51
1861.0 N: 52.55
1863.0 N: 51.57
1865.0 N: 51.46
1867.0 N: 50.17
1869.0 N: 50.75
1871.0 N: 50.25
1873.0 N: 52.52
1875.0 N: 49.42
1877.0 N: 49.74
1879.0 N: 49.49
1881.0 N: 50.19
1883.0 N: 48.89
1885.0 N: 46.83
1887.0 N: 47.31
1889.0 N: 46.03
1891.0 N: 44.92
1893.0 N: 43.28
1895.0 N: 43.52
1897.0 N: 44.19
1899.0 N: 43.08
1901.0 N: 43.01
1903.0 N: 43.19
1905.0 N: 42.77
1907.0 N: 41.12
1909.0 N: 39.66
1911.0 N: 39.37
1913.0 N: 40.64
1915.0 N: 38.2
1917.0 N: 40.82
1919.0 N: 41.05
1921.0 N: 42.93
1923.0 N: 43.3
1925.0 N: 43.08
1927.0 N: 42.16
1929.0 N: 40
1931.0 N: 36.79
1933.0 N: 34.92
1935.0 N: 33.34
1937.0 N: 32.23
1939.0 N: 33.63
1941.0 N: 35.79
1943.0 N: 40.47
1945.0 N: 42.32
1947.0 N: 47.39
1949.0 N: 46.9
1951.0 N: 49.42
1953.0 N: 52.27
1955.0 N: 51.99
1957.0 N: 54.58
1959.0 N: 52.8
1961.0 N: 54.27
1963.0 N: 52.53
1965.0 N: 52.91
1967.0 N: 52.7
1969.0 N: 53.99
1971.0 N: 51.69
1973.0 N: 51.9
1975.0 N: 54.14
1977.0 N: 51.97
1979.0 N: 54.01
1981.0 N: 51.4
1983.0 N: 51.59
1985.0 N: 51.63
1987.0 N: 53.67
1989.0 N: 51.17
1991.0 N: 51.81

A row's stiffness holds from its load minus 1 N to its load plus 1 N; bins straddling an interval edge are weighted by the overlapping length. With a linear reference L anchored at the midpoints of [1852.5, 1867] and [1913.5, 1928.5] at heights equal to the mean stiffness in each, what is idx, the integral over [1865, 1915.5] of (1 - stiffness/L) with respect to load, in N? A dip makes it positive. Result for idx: 1.2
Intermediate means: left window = 51.9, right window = 41.6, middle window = 45.7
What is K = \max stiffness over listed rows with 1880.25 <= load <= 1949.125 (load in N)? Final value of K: 50.19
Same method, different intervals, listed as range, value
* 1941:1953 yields 52.27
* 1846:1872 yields 53.47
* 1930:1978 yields 54.58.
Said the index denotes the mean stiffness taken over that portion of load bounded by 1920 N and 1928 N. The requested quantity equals 42.9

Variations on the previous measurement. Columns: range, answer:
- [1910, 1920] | 40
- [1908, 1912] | 39.5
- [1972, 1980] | 53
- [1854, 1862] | 52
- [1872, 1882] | 50.3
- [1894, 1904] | 43.4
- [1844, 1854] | 52.7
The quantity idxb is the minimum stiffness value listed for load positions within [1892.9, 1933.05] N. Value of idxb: 34.92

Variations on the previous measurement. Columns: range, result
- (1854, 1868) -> 50.17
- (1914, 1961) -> 32.23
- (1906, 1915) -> 38.2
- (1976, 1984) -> 51.4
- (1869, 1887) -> 46.83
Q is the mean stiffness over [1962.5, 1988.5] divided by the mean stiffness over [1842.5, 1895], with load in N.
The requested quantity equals 1.1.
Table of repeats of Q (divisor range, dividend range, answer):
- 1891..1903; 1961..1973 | 1.21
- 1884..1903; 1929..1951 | 0.87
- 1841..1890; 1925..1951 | 0.78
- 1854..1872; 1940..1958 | 0.91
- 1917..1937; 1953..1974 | 1.34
